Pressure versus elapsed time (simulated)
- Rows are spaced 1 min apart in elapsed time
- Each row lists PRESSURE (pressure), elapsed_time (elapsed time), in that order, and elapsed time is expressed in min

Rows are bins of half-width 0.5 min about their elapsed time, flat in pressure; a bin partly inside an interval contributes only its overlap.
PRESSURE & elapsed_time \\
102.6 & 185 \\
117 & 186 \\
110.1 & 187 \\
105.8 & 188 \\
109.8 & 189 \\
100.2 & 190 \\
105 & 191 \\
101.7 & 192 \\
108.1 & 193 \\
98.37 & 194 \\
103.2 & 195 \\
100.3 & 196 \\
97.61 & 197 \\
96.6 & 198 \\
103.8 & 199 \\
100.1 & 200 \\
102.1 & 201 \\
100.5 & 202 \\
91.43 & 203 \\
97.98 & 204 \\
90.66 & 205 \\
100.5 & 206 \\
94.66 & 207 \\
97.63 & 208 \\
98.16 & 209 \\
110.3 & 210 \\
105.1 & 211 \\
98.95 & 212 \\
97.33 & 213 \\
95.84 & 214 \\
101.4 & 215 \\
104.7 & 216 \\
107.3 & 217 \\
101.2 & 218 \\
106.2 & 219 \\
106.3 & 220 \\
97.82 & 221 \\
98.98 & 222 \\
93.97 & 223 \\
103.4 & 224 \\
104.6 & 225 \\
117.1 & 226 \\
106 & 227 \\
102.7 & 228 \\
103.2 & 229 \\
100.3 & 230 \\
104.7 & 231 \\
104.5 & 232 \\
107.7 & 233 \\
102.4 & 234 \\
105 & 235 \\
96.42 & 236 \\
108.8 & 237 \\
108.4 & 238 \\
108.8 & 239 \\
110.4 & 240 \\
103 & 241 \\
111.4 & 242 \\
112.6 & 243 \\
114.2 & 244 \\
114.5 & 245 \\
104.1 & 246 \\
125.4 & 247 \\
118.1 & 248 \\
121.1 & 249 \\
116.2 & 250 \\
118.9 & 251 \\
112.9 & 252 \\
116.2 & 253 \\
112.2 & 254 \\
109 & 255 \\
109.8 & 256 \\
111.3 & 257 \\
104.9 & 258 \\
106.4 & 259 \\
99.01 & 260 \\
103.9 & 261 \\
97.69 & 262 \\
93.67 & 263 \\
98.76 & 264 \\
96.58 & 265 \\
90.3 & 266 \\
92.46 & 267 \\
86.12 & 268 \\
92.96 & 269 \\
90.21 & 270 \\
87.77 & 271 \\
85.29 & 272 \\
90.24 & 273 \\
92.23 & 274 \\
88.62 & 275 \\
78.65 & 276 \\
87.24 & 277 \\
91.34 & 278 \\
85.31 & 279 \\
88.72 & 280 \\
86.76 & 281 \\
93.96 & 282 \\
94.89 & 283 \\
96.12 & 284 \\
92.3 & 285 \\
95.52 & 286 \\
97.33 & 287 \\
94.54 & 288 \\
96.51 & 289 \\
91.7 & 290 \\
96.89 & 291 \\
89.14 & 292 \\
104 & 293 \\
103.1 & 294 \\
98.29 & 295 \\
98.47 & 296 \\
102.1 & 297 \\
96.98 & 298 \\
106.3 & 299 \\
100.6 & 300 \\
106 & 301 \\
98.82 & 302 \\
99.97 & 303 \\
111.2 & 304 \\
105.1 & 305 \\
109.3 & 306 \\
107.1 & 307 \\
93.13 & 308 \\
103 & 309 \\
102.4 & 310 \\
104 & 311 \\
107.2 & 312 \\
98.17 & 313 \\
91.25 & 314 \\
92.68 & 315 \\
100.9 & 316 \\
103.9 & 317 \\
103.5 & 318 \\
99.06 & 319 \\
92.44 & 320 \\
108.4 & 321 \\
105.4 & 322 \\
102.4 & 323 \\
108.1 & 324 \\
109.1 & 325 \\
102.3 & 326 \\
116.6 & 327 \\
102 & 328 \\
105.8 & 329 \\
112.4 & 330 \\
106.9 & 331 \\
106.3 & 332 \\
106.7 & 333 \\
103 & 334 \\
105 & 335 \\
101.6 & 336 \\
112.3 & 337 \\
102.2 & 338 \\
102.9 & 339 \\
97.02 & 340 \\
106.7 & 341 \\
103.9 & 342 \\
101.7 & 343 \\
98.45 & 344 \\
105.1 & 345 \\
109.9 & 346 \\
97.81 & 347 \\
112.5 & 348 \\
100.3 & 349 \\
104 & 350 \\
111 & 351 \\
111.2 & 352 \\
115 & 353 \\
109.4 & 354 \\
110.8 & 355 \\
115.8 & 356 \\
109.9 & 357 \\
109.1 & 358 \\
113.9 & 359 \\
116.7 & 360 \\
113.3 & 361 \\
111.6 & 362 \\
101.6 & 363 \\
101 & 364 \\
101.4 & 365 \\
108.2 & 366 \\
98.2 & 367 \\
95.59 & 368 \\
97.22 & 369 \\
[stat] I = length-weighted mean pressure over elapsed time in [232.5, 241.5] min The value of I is 106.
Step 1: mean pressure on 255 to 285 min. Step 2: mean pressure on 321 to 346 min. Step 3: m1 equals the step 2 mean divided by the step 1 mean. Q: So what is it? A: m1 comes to 1.12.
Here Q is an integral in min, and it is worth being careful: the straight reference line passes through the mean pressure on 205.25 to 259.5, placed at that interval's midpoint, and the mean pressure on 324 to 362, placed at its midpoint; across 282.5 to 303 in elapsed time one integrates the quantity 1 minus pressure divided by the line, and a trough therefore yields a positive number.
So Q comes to 1.71 min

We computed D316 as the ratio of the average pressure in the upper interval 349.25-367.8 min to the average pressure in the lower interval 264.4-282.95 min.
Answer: 1.22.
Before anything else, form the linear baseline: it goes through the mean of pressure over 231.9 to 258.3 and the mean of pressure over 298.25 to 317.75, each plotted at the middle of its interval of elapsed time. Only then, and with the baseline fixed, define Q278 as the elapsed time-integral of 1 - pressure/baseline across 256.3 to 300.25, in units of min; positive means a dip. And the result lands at 4.66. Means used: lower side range 111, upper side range 102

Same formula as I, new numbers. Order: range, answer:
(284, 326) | 101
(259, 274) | 93.6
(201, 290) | 101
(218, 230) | 103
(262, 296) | 92.5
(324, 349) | 105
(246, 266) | 108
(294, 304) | 101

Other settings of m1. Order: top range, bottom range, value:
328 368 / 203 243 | 1.03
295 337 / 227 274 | 0.99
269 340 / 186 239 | 0.97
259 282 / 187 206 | 0.91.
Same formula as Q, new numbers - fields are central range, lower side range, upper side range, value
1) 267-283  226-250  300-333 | 2.7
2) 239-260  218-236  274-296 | -2.7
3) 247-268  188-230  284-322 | -1.2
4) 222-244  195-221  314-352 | -1.0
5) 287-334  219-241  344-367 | 2.1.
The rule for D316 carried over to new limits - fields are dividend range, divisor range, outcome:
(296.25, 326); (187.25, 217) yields 1.02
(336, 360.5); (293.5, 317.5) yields 1.06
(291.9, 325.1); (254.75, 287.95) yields 1.08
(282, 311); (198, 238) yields 0.98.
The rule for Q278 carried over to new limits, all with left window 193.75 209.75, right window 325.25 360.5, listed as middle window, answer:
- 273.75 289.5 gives 1.8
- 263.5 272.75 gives 1.0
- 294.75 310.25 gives 0.3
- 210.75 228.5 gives -0.5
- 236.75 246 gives -0.8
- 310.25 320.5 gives 0.6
